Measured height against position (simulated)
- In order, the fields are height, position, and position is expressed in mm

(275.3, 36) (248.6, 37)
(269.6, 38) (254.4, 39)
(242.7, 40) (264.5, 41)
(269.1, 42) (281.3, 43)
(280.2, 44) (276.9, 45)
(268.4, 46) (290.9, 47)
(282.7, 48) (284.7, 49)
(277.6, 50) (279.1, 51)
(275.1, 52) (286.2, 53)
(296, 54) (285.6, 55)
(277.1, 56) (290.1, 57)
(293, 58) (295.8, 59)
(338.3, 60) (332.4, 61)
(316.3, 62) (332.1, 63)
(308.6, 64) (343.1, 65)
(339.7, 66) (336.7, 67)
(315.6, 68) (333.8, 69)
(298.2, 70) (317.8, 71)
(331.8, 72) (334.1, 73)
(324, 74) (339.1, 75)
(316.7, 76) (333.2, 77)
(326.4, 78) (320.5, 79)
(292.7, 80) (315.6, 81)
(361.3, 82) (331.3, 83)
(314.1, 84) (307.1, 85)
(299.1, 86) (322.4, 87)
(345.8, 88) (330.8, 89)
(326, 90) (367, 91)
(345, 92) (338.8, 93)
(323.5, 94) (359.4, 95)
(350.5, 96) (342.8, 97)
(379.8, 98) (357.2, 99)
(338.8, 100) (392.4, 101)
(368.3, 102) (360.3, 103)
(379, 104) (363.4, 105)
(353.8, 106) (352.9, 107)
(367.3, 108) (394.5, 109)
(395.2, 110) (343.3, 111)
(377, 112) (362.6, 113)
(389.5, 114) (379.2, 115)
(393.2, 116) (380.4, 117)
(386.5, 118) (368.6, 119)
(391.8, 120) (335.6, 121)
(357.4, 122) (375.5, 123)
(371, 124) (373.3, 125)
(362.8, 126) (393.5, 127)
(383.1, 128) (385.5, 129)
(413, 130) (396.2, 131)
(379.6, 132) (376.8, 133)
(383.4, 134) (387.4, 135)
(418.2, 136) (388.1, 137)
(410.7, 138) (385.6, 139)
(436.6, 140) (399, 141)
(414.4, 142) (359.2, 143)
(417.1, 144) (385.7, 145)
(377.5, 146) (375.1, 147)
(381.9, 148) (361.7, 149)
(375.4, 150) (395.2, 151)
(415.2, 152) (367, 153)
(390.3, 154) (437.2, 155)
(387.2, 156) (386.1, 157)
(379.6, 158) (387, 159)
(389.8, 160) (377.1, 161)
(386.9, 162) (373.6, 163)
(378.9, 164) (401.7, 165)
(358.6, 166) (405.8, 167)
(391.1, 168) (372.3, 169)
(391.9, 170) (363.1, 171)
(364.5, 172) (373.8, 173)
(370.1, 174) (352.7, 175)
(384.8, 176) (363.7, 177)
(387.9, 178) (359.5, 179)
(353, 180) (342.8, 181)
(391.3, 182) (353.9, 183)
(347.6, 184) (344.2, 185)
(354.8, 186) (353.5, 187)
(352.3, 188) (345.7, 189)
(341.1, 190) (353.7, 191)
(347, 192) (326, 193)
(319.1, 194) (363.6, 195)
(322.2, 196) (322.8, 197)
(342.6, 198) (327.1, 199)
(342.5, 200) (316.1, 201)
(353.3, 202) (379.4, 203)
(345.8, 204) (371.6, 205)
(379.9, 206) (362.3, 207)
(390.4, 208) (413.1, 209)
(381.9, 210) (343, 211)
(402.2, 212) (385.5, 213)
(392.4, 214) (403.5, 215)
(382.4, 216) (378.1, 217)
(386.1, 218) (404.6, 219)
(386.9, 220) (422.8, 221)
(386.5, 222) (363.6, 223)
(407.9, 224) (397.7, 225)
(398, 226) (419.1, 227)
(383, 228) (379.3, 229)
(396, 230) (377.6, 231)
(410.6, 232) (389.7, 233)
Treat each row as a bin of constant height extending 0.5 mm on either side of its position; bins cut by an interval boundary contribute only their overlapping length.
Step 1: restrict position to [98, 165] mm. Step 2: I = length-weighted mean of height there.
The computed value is 382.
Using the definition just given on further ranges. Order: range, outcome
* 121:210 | 373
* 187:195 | 343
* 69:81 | 322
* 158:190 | 370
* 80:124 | 356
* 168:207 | 355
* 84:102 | 343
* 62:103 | 334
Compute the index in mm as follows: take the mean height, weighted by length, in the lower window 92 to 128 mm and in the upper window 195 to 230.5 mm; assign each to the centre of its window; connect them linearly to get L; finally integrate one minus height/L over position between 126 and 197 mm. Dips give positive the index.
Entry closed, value -0.93 mm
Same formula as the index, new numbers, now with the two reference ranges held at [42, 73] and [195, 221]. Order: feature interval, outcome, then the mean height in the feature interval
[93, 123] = -3.87 mm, 367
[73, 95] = -1.01 mm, 329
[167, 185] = -0.69 mm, 369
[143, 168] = -2.94 mm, 387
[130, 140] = -1.73 mm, 395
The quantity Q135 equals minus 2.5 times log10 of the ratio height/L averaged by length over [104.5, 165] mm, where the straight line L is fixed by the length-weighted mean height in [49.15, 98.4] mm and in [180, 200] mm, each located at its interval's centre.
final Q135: -0.15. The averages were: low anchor 321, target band 384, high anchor 345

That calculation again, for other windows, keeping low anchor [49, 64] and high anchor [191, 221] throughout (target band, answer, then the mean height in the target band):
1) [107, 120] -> -0.167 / 378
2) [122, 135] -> -0.157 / 382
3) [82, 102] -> -0.092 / 342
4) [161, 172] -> -0.101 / 381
